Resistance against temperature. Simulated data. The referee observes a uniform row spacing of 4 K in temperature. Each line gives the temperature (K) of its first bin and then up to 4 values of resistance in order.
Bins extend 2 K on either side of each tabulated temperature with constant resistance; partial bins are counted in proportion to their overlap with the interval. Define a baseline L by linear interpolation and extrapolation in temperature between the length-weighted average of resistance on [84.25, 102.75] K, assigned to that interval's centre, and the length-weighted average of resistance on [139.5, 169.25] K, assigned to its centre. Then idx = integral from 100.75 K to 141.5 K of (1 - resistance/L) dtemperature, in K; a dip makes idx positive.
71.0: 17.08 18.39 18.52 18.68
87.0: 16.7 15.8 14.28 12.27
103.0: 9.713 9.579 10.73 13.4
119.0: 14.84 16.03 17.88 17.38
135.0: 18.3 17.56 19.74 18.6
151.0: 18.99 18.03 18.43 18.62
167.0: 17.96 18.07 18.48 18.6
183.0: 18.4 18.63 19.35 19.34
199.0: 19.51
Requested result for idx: 4.6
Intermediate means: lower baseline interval 14.4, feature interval 14.6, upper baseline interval 18.6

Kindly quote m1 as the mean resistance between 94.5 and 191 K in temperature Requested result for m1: 16.5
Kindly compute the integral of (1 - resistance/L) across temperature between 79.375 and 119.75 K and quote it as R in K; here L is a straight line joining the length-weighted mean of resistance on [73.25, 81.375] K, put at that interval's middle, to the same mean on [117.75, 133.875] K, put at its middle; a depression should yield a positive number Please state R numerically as 9.01 K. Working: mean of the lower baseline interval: 18.5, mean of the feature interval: 13.8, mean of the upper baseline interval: 16.7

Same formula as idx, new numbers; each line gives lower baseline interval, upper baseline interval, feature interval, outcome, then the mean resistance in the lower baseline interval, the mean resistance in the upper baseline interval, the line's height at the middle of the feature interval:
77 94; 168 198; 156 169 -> 0.1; 17.2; 18.7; 18.4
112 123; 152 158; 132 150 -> -1.9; 14.2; 18.3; 16.7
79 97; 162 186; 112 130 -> 2.0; 16.6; 18.4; 17.3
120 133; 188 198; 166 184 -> 0.3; 16.9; 19.3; 18.6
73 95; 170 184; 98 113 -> 6.1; 17.3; 18.4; 17.6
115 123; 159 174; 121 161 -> -4.2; 14.8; 18.3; 16.4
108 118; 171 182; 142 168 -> -3.8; 12.1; 18.4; 16.3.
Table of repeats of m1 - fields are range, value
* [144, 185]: 18.5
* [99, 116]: 10.9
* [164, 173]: 18.1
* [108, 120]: 12.6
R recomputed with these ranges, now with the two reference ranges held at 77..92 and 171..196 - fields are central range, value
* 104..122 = 5.7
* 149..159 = -0.1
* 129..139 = 0.2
